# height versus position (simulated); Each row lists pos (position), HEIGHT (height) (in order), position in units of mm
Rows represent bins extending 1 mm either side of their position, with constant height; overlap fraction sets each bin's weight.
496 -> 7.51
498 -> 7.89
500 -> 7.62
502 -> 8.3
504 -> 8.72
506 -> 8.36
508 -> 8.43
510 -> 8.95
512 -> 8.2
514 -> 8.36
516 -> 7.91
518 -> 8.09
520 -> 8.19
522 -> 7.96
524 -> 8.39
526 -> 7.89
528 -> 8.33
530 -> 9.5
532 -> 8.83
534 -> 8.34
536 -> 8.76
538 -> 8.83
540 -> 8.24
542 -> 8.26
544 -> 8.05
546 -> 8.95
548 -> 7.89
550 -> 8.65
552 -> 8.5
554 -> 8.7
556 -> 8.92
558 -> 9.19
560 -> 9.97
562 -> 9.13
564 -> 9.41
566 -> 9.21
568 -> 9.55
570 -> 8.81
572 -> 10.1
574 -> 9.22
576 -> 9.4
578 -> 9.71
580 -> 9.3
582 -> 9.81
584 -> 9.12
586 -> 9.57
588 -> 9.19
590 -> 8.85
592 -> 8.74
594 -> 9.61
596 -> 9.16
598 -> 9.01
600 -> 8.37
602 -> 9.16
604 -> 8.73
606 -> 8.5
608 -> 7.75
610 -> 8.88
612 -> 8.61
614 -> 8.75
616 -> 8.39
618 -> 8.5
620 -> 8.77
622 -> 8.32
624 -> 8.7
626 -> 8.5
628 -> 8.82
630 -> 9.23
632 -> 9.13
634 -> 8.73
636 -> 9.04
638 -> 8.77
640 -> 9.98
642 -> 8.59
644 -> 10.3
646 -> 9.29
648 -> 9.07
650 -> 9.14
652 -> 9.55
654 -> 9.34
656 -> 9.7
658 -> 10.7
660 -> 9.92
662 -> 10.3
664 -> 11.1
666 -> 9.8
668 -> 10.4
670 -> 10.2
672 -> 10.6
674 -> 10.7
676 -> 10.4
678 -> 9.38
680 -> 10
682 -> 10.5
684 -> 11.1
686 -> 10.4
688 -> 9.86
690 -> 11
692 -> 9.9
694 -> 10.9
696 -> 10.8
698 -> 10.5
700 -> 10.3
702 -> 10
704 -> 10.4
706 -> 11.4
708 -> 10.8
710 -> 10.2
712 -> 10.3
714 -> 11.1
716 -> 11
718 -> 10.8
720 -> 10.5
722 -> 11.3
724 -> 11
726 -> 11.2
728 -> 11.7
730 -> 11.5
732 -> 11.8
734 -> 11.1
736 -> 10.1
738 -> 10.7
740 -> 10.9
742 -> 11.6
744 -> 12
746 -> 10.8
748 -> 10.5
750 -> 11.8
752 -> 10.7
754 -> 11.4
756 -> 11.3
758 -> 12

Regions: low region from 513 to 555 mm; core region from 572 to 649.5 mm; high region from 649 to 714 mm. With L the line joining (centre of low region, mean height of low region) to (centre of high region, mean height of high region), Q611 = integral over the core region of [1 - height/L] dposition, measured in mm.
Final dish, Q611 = 3.2 mm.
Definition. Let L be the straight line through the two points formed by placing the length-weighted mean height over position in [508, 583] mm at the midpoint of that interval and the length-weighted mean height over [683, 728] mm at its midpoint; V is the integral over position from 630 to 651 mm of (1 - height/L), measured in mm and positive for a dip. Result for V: 1.52 mm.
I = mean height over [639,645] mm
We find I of 9.62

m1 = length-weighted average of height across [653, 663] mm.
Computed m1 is 9.99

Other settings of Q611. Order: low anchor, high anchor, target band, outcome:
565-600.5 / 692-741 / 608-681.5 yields 4.3 mm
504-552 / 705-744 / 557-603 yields -0.9 mm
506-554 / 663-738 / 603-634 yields 3.0 mm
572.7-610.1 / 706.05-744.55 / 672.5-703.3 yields 0.3 mm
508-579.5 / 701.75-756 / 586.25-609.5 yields 1.4 mm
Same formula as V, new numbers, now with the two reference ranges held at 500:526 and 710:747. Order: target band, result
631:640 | 0.8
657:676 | -0.3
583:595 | 0.1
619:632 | 1.3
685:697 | 0.1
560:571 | -0.4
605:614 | 1.0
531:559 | 0.4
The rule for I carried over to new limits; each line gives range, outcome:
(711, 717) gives 10.8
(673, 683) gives 10.2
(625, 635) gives 8.88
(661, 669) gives 10.4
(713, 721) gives 10.8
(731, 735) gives 11.4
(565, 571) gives 9.19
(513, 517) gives 8.13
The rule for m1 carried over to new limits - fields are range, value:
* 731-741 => 10.9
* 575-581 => 9.47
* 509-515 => 8.5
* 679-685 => 10.5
